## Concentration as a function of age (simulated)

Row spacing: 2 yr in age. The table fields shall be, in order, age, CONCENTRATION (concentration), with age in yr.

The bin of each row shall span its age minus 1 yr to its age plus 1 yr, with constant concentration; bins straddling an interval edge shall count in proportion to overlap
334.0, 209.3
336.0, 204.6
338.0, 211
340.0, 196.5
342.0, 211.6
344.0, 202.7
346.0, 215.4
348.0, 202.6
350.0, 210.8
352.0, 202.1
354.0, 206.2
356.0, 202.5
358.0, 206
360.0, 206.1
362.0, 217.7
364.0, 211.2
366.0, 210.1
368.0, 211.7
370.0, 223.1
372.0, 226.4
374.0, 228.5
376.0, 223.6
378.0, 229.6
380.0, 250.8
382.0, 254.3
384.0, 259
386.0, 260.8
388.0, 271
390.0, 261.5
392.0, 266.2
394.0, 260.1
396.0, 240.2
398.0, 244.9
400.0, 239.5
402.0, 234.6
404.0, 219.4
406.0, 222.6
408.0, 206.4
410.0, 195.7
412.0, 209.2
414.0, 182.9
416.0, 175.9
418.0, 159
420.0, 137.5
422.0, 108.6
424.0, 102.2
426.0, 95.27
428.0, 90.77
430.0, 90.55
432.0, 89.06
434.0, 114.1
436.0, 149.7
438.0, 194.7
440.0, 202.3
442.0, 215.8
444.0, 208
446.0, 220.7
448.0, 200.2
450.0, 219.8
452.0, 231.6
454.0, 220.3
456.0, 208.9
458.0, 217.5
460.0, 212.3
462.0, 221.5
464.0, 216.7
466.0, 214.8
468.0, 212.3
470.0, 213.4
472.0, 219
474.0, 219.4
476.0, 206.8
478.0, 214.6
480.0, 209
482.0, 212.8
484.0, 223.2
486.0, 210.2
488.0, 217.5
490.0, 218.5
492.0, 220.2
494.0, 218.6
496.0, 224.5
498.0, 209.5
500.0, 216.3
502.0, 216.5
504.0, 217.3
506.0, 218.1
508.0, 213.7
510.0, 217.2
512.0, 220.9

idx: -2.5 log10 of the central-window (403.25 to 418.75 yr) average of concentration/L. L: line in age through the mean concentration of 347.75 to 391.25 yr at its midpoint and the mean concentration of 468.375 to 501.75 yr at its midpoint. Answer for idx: 0.136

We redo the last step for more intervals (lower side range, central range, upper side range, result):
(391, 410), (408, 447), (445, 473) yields 0.40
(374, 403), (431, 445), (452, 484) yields 0.33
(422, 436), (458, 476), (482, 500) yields -0.25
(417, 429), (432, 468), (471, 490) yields -0.23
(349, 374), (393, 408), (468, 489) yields -0.11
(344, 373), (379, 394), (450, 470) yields -0.22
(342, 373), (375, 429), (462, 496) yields 0.02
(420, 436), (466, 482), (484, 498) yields -0.14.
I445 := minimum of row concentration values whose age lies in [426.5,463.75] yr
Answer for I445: 89.06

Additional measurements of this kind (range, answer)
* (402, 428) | 90.77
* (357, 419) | 159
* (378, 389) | 229.6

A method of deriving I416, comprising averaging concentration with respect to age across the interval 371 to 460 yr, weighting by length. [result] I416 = 201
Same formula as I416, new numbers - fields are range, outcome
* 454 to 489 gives 215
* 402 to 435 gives 153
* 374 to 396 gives 252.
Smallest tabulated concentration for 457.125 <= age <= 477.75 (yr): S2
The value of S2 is 206.8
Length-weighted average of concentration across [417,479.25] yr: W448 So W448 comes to 182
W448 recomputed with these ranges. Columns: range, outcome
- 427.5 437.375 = 111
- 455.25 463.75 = 215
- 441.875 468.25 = 216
